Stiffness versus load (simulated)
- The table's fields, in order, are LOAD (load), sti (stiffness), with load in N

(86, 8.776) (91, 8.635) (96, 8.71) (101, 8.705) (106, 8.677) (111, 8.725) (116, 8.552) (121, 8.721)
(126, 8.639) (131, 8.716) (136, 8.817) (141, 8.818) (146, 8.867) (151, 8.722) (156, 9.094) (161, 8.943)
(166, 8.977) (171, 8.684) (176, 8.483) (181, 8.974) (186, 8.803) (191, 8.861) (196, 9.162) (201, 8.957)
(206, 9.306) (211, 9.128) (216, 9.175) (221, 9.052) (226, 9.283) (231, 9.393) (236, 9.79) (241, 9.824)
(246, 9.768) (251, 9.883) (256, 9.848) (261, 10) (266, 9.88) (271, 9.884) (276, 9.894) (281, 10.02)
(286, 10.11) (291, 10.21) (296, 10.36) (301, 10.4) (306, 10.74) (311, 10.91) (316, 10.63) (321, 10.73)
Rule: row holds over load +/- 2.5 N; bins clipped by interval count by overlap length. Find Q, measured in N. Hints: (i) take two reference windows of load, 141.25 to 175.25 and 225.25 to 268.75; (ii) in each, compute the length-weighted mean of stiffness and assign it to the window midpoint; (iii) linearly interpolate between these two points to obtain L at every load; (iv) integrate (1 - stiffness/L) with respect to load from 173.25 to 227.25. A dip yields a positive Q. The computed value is 1.6 N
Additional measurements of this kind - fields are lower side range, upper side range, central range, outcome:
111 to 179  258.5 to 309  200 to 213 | 0.3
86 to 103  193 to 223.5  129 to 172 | 0.3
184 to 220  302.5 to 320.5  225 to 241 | 0.0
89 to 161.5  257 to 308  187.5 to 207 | 0.7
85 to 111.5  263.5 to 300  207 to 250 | 1.0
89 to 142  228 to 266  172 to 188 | 0.8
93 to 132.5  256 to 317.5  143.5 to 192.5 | 1.8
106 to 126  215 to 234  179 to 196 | 0.2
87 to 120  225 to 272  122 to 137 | 0.3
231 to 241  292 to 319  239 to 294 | 0.8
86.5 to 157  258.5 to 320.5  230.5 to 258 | 0.2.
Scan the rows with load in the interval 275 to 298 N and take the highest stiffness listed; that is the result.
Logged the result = 10.36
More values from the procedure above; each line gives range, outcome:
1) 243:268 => 10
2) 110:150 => 8.867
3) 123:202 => 9.162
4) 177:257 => 9.883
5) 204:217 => 9.306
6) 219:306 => 10.74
